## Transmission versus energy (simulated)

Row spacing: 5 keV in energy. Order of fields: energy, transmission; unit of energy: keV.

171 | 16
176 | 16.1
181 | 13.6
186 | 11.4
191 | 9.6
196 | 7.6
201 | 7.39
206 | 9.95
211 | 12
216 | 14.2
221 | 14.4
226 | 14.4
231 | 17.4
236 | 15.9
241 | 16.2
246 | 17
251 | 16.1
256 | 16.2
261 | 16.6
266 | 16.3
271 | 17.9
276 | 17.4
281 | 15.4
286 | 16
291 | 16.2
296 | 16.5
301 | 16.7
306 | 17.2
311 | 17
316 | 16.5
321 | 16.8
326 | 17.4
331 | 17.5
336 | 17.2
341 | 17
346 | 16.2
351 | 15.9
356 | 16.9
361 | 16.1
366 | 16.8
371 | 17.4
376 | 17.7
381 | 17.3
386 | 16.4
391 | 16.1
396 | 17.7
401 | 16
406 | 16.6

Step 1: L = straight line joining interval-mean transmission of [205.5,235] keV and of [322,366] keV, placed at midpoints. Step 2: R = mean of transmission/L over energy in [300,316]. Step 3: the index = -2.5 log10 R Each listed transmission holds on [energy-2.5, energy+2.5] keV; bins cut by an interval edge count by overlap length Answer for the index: -0.06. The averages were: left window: 14.1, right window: 16.8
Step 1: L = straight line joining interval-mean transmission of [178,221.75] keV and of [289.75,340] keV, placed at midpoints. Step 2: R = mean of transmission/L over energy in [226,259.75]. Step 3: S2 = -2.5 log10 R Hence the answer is -0.23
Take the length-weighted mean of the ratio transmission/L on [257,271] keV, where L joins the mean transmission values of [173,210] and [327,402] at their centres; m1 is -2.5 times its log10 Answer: -0.237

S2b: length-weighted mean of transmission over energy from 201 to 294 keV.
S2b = 15.3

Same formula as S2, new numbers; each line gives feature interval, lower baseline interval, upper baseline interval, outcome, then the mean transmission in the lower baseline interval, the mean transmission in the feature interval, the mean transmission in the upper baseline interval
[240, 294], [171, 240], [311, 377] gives -0.13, 12.8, 16.5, 16.9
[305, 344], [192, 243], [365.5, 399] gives -0.10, 12.8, 17.1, 17.1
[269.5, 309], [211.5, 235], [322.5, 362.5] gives -0.05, 14.9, 16.6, 16.8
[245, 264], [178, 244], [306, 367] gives -0.17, 12.7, 16.4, 16.8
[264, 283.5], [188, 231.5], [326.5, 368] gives -0.20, 11.6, 16.8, 16.7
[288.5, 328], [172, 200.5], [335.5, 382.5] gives -0.10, 11.6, 16.8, 16.8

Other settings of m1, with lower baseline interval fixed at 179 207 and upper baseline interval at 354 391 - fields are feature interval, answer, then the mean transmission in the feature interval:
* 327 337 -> -0.14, 17.4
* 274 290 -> -0.21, 16.2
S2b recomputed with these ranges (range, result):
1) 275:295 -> 16.2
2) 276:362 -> 16.6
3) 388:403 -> 16.6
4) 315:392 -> 16.8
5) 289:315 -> 16.7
